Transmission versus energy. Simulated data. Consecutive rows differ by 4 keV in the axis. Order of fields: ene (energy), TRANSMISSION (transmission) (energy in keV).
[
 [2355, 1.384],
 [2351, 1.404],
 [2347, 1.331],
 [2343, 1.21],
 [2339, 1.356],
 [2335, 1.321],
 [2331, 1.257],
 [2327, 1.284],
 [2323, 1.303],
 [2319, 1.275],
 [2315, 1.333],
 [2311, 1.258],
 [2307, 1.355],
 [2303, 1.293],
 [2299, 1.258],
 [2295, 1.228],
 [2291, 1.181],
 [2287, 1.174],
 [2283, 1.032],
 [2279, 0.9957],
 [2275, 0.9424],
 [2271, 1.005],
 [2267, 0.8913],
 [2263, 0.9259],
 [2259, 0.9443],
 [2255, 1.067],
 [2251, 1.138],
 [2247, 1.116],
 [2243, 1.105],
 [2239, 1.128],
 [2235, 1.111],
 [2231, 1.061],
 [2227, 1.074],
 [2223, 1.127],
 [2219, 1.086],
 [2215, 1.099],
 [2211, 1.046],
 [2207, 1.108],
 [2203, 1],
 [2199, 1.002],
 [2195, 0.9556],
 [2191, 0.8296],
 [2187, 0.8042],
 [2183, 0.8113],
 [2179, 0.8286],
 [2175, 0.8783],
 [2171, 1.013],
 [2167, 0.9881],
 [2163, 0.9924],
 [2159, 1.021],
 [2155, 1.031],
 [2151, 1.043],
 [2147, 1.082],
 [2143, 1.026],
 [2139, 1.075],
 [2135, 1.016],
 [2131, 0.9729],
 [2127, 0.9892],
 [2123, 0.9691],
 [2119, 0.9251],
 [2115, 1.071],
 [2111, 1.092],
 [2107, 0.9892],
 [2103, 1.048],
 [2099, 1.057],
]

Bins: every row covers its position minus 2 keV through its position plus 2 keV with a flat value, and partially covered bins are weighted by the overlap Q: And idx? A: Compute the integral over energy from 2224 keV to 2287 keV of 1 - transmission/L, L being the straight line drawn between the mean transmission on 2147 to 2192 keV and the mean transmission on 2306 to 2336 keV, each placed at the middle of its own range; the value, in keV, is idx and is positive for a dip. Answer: 5.36 keV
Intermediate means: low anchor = 0.94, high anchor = 1.3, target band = 1.04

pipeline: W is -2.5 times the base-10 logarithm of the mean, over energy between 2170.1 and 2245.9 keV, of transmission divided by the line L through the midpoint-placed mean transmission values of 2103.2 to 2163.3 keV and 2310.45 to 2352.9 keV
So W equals 0.13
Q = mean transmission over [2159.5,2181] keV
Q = 0.946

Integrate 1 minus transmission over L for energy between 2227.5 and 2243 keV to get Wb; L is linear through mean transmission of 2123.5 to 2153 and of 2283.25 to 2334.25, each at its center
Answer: 0.8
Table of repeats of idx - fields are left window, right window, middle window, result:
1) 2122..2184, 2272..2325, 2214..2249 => 0.00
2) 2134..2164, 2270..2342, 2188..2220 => 2.74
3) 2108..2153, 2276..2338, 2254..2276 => 4.17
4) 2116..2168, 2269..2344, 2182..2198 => 3.12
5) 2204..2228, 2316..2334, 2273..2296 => 2.39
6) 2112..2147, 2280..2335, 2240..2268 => 3.34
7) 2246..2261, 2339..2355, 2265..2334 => 0.85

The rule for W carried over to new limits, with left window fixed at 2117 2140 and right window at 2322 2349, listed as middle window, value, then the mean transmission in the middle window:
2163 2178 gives 0.10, 0.955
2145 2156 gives -0.04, 1.05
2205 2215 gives 0.03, 1.08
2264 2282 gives 0.24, 0.961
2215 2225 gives 0.02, 1.1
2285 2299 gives 0.02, 1.2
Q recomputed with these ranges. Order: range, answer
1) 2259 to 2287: 0.979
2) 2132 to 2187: 0.978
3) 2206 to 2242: 1.09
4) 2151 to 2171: 1.01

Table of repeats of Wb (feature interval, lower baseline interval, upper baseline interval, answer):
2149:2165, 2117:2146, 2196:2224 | -0.04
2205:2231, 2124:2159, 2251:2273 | -2.32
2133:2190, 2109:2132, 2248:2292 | 2.28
